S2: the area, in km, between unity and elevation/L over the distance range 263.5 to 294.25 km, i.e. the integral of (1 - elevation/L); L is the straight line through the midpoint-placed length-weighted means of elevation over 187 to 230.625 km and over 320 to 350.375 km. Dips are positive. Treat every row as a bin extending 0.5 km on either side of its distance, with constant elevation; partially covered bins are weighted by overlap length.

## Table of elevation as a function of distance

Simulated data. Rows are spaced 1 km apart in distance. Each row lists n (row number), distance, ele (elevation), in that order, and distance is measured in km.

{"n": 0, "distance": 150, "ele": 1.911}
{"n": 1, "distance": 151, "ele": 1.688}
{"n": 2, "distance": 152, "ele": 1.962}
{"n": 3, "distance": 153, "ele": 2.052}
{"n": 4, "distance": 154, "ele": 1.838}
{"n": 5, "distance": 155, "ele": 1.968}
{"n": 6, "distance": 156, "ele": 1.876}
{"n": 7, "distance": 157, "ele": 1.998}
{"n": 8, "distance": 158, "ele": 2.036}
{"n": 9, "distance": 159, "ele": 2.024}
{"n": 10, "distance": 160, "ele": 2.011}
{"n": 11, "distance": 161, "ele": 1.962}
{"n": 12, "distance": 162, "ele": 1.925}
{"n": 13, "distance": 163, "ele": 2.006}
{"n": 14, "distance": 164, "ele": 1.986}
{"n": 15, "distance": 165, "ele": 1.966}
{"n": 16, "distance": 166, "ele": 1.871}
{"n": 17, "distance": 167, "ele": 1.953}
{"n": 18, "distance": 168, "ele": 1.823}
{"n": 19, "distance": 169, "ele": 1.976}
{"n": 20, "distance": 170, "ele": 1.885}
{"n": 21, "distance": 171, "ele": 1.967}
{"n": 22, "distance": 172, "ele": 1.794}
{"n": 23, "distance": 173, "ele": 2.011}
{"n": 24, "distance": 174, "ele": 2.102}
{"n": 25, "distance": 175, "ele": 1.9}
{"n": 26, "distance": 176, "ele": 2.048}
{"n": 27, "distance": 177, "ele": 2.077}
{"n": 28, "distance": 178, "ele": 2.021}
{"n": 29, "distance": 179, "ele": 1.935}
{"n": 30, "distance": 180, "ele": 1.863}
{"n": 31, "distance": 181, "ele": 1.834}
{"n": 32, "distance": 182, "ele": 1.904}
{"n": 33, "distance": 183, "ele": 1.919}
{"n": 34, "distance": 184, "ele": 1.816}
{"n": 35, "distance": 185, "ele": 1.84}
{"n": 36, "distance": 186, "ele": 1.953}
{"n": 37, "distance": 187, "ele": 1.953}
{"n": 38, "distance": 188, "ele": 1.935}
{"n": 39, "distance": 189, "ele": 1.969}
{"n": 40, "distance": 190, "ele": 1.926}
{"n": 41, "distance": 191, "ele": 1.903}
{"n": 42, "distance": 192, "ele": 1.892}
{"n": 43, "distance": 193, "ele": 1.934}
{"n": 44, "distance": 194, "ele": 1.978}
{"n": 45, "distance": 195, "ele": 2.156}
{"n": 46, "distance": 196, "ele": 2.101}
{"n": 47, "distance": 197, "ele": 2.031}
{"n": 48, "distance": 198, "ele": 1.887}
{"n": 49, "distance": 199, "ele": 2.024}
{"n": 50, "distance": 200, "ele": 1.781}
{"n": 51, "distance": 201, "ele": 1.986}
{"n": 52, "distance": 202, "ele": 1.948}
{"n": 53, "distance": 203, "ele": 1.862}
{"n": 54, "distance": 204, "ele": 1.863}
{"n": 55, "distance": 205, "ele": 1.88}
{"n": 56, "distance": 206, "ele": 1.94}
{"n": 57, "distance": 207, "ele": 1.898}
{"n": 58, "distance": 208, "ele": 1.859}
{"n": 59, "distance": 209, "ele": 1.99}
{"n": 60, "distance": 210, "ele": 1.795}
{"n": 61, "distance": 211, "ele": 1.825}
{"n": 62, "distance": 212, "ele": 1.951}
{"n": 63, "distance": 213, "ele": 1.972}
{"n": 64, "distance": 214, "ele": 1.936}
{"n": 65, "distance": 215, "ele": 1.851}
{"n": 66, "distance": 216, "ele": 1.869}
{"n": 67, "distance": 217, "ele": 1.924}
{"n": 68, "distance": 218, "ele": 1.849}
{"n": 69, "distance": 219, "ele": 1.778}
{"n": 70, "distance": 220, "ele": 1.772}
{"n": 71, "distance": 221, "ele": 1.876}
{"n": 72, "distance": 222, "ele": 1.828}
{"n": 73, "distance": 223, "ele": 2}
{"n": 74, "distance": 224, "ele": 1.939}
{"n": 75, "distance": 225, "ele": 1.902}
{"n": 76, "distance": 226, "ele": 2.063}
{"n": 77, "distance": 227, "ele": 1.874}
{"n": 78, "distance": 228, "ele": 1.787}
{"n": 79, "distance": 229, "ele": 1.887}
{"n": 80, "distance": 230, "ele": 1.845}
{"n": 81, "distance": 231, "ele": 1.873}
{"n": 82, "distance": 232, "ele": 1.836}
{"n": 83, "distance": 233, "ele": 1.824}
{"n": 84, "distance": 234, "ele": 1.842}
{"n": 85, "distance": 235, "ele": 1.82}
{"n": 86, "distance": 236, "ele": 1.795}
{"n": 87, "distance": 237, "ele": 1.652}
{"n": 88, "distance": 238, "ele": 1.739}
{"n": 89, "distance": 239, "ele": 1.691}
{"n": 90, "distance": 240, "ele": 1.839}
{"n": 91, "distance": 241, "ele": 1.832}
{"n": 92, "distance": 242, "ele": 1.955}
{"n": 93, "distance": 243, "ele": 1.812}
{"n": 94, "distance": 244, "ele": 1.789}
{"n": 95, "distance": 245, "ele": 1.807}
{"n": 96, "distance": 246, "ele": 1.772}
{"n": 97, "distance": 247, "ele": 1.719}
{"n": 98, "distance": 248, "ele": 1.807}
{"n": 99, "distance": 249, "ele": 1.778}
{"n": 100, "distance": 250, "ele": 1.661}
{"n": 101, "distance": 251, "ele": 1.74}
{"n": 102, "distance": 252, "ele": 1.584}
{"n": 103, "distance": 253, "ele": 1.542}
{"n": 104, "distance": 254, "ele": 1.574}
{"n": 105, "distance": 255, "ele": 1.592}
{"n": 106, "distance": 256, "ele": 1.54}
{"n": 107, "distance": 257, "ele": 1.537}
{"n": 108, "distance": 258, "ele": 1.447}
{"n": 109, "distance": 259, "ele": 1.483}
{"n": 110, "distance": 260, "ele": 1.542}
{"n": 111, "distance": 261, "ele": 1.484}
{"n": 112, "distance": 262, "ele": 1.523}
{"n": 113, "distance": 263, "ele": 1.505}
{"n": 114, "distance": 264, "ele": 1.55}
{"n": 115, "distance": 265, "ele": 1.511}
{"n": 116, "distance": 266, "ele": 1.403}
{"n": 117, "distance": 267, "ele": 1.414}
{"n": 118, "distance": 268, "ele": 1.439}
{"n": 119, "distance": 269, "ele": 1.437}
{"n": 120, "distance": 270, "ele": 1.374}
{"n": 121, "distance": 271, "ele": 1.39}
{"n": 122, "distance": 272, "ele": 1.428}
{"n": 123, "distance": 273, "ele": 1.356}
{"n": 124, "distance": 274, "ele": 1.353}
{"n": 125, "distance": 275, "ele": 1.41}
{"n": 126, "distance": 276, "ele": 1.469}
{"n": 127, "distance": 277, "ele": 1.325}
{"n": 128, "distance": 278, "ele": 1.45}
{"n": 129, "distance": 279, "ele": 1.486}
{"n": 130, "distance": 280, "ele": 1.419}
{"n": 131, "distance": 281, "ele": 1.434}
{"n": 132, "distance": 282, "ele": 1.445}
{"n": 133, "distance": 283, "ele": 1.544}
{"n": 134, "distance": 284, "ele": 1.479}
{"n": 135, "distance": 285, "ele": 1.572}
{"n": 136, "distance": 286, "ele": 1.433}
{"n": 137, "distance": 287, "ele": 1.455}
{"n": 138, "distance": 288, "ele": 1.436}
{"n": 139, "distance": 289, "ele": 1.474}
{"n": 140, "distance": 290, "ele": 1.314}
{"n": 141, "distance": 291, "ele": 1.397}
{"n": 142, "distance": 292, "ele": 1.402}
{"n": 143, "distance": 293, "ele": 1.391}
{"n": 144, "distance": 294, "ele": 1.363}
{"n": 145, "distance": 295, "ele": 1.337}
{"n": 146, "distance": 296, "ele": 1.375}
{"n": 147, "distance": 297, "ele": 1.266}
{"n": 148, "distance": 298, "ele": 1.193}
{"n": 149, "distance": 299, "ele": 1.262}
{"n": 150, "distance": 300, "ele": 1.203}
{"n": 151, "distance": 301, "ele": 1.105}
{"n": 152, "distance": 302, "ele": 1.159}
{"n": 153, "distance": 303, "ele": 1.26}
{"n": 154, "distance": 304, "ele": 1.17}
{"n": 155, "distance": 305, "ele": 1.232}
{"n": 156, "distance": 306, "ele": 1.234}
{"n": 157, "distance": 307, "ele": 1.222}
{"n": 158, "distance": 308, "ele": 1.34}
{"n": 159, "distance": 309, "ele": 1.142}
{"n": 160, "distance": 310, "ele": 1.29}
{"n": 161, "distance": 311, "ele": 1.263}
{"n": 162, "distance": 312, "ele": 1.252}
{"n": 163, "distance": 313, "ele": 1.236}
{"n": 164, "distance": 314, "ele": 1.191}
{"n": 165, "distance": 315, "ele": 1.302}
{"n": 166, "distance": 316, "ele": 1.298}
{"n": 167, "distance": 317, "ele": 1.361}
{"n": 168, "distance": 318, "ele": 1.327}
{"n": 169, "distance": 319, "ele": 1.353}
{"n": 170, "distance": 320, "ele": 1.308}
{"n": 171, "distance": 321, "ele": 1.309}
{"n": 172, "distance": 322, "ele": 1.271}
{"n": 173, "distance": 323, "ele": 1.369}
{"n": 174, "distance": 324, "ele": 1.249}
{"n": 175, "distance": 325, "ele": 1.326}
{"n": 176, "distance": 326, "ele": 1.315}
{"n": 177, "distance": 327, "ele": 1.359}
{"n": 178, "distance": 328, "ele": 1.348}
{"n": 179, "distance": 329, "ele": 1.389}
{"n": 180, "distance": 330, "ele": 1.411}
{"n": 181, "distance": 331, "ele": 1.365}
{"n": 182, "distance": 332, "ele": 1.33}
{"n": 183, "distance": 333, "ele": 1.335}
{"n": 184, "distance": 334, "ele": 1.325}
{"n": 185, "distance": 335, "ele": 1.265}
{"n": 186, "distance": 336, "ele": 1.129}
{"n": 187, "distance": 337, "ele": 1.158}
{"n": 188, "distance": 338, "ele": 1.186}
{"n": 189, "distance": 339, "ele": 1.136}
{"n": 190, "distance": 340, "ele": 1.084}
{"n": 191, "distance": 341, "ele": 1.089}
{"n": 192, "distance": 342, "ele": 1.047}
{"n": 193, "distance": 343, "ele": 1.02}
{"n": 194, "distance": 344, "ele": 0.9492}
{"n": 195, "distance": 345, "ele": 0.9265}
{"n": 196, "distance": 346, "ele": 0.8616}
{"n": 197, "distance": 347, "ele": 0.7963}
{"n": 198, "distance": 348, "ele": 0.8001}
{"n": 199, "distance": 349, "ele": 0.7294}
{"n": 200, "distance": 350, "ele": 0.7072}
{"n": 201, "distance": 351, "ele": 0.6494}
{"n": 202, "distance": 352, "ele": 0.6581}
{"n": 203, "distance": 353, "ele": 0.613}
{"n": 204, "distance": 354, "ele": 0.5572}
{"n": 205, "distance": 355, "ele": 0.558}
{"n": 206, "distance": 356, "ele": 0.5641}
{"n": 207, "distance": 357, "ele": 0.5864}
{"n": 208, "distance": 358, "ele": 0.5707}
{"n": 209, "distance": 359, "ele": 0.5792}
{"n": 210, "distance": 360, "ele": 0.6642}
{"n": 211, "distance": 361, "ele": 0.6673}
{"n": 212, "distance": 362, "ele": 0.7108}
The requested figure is 1.3 km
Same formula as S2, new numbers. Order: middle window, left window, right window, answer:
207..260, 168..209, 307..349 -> -2.7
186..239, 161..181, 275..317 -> -4.6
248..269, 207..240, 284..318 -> 0.8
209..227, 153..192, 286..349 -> -1.8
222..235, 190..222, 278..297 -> -0.8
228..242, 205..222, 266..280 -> -0.8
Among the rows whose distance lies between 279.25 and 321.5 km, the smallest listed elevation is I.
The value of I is 1.105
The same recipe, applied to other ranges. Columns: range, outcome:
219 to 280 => 1.325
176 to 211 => 1.781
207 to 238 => 1.652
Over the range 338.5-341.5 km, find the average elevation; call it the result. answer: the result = 1.1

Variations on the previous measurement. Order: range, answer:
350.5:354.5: 0.619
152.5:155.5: 1.95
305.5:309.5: 1.23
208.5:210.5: 1.89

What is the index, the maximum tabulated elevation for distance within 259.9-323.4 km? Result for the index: 1.572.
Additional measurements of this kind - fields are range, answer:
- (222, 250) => 2.063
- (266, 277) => 1.469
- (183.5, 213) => 2.156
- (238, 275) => 1.955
